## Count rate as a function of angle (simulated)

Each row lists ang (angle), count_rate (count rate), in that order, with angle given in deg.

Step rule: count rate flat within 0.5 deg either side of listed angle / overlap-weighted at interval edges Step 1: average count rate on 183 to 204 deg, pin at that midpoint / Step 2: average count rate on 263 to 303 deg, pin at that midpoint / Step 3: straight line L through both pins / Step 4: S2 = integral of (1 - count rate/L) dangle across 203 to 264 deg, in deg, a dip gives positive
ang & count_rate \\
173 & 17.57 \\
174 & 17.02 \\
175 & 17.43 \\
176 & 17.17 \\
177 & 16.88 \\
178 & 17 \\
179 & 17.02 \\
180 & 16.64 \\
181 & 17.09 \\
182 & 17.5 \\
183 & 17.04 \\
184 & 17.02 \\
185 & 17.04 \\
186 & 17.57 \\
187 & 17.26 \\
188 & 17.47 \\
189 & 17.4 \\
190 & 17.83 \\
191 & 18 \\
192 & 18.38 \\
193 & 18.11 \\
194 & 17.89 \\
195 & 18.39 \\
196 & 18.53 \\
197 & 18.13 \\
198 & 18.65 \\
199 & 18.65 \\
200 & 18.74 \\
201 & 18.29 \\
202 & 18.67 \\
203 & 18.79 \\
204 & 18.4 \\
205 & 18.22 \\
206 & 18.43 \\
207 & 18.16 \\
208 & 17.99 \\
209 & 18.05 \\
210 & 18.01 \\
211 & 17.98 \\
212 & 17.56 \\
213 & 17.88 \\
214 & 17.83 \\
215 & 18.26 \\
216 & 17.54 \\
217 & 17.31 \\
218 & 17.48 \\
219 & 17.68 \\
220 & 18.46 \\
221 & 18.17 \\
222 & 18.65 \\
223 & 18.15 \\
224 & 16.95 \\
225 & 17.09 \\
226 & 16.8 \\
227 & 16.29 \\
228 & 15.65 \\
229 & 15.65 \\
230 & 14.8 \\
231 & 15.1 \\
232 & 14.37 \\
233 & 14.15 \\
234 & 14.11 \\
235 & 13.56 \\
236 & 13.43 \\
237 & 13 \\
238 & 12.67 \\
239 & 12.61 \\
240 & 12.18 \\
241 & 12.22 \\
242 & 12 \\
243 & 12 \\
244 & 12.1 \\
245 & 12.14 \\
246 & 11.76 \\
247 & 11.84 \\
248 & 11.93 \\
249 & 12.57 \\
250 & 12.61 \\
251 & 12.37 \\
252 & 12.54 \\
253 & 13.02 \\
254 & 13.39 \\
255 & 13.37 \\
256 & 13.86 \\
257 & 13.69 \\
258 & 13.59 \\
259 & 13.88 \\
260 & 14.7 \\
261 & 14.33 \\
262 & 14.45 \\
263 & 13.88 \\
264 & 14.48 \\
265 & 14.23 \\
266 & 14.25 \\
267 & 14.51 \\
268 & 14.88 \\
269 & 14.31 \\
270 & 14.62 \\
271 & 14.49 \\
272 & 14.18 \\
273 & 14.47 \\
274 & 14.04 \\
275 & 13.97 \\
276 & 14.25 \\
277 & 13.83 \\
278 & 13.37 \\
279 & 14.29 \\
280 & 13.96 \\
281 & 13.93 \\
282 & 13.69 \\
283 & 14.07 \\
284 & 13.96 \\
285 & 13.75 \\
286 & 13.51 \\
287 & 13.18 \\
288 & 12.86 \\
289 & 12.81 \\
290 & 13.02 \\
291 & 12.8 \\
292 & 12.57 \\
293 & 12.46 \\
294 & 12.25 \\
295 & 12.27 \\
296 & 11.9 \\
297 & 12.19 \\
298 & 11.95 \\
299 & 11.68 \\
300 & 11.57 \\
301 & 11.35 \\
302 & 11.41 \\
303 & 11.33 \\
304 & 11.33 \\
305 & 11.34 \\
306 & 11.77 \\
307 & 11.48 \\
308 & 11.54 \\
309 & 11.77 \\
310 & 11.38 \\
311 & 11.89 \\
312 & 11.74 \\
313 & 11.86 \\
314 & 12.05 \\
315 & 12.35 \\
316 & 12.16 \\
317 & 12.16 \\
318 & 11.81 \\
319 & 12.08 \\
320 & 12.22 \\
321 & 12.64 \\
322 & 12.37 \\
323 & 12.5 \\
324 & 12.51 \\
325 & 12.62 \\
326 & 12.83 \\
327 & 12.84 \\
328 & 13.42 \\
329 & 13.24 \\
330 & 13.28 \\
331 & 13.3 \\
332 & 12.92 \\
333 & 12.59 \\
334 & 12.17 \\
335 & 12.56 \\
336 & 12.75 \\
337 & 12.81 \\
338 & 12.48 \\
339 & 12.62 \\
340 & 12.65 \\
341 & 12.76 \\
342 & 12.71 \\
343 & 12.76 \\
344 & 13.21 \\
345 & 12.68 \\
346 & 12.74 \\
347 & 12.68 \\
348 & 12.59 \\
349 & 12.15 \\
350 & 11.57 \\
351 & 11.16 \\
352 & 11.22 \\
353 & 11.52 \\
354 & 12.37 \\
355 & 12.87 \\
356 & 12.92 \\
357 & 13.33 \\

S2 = 3.3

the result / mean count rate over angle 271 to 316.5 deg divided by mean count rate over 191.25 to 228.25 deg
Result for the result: 0.71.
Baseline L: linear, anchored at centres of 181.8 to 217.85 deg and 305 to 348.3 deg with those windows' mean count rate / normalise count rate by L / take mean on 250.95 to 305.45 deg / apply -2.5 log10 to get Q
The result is 0.10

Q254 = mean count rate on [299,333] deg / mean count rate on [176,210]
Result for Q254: 0.68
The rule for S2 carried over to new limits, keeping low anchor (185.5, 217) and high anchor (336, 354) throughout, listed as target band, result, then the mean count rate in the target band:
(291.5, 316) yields 3.84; 11.8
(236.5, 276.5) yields 6.23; 13.4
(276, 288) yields 0.91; 13.8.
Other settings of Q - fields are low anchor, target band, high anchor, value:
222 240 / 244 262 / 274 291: 0.107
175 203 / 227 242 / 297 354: 0.151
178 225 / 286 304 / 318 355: 0.162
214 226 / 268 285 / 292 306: -0.048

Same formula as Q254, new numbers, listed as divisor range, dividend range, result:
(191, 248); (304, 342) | 0.76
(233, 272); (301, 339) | 0.92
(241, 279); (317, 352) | 0.93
